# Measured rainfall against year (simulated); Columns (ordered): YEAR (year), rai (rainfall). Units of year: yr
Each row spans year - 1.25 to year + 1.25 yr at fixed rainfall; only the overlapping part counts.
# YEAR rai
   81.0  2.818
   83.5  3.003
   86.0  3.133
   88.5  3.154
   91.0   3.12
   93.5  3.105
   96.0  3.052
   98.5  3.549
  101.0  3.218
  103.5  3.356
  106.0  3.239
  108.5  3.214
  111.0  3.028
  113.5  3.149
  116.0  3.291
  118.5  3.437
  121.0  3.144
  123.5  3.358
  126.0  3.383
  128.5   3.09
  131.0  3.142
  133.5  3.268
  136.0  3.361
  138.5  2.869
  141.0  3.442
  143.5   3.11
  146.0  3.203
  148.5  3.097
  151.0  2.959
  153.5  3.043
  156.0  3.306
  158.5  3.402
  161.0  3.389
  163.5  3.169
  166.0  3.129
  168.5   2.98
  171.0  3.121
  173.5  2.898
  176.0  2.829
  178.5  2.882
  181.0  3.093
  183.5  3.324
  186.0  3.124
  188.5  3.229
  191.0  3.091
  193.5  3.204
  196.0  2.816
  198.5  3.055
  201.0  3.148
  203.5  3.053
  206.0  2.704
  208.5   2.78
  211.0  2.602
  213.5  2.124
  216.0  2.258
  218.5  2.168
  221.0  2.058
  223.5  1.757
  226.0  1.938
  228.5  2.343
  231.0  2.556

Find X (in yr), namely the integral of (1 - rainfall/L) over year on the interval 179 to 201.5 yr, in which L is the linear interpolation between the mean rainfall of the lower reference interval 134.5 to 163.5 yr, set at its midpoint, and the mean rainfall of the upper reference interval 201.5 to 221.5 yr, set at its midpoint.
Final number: -3.03 yr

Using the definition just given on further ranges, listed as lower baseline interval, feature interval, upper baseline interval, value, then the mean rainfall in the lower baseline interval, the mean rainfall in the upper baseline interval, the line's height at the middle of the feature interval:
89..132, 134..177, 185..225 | -2.4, 3.23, 2.69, 2.97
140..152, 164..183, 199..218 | -0.4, 3.16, 2.66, 2.94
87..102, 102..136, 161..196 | -0.8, 3.2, 3.08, 3.16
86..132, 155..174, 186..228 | -1.9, 3.22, 2.63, 2.89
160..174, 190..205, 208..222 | -2.6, 3.12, 2.31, 2.61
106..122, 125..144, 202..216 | -0.8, 3.21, 2.63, 3.09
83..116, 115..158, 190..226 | -3.2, 3.19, 2.6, 2.99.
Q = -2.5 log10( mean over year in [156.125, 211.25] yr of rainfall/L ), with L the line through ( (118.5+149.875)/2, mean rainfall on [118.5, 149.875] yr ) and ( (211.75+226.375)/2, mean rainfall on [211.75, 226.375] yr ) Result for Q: -0.20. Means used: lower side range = 3.21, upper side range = 2.08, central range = 3.06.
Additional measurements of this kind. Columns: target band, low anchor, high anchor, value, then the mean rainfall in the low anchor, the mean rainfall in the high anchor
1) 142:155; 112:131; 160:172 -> 0.03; 3.25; 3.15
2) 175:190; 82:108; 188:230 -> -0.13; 3.19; 2.6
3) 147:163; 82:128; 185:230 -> -0.10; 3.21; 2.63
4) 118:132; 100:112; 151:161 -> -0.01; 3.21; 3.23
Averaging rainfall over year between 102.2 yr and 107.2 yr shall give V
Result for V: 3.3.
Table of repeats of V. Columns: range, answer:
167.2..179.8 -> 2.94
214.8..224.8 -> 2.06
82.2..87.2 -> 3.06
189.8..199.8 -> 3.04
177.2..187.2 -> 3.1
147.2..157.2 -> 3.1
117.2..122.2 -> 3.29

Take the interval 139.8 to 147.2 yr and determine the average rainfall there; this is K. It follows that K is 3.25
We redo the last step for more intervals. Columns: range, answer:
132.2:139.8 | 3.17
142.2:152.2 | 3.09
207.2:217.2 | 2.44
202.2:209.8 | 2.85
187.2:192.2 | 3.16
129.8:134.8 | 3.21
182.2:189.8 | 3.22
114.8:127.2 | 3.32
